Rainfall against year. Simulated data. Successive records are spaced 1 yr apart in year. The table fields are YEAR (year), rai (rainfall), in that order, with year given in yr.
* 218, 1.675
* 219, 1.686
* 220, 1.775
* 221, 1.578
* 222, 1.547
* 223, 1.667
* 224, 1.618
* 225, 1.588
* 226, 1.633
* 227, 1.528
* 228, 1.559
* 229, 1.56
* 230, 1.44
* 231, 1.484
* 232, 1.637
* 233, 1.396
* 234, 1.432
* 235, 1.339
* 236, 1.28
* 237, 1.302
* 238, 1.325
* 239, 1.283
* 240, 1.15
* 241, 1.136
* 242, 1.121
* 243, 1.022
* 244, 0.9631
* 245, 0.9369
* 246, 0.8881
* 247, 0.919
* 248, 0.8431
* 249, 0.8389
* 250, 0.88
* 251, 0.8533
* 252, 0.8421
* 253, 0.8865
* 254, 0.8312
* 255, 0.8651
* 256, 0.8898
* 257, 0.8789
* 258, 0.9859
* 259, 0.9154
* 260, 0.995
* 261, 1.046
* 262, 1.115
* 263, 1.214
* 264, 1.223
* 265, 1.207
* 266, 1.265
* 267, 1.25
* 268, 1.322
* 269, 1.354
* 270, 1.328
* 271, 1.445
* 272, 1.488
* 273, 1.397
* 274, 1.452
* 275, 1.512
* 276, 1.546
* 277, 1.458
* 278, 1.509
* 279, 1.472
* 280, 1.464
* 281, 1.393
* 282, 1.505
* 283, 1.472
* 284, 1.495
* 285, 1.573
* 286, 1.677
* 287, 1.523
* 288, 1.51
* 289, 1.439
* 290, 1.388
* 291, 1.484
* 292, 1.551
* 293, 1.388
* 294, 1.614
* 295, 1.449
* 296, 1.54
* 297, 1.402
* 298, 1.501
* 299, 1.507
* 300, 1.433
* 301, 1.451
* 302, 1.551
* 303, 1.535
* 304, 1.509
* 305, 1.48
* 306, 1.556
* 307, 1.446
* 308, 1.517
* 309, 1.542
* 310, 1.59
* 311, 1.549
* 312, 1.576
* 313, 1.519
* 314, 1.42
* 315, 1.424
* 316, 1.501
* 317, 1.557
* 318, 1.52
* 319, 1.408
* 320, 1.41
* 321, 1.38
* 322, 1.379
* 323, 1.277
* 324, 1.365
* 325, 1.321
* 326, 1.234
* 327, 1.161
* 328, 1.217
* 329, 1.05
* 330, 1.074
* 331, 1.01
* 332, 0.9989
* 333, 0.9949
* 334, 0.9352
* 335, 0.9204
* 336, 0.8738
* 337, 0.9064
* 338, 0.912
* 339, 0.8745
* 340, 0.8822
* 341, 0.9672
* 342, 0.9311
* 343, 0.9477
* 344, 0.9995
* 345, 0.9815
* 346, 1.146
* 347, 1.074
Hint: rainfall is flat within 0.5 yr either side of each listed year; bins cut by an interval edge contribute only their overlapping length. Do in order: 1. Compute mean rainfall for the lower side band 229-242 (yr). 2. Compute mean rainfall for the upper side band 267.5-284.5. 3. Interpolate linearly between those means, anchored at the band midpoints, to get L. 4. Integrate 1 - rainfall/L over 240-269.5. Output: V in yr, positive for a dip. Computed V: 8.0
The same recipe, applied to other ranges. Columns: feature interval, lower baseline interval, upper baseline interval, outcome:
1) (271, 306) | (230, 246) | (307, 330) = -3.9 yr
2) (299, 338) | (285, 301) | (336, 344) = -4.6 yr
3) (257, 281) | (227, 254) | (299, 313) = 0.5 yr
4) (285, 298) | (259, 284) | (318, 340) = -2.3 yr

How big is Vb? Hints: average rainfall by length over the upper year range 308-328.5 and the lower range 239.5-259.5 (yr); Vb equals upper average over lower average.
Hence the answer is 1.52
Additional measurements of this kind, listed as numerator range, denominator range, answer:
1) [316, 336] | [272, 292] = 0.82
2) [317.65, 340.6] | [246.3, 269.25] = 1.12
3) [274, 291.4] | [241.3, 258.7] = 1.64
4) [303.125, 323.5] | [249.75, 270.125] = 1.41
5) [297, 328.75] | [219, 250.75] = 1.10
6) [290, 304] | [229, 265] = 1.36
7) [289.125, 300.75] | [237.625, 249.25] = 1.42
